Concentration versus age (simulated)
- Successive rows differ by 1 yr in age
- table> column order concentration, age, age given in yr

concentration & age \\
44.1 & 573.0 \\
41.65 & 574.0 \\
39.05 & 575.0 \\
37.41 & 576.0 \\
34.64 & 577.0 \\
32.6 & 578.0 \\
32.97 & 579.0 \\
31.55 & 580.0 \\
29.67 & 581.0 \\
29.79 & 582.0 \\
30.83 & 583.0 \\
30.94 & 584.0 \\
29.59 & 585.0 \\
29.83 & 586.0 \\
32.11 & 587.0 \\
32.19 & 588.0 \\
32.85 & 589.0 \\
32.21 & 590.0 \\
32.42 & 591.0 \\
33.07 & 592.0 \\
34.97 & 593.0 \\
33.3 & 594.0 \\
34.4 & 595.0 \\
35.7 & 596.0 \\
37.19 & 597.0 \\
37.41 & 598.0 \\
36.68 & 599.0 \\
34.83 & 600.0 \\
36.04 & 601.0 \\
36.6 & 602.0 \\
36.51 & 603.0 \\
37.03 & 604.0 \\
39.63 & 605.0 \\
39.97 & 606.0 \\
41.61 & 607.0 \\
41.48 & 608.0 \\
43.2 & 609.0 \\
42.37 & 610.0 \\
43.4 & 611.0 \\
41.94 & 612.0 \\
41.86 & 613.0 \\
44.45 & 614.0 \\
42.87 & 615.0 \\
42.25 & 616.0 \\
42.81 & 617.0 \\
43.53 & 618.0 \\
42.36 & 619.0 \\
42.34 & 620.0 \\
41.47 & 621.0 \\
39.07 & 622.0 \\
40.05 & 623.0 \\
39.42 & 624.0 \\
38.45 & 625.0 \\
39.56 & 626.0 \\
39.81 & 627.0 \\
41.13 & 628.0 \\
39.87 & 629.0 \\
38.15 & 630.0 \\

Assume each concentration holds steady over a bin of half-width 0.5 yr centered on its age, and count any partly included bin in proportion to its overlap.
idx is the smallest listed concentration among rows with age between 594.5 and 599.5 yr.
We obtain 34.4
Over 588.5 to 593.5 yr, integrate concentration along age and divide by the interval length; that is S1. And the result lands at 33.1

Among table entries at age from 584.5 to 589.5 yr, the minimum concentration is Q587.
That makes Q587 29.59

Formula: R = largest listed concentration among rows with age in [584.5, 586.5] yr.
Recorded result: 29.83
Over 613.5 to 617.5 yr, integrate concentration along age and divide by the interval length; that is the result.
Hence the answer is 43.1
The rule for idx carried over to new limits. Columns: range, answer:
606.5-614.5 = 41.48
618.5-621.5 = 41.47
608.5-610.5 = 42.37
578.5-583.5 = 29.67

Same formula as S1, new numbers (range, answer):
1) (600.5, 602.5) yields 36.3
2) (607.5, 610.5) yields 42.3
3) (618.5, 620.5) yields 42.4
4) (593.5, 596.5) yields 34.5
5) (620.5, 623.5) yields 40.2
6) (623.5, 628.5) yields 39.7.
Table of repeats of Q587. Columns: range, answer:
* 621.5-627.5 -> 38.45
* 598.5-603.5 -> 34.83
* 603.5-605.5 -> 37.03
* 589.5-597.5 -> 32.21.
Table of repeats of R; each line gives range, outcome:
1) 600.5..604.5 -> 37.03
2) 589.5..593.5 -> 34.97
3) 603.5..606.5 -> 39.97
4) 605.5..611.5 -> 43.4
